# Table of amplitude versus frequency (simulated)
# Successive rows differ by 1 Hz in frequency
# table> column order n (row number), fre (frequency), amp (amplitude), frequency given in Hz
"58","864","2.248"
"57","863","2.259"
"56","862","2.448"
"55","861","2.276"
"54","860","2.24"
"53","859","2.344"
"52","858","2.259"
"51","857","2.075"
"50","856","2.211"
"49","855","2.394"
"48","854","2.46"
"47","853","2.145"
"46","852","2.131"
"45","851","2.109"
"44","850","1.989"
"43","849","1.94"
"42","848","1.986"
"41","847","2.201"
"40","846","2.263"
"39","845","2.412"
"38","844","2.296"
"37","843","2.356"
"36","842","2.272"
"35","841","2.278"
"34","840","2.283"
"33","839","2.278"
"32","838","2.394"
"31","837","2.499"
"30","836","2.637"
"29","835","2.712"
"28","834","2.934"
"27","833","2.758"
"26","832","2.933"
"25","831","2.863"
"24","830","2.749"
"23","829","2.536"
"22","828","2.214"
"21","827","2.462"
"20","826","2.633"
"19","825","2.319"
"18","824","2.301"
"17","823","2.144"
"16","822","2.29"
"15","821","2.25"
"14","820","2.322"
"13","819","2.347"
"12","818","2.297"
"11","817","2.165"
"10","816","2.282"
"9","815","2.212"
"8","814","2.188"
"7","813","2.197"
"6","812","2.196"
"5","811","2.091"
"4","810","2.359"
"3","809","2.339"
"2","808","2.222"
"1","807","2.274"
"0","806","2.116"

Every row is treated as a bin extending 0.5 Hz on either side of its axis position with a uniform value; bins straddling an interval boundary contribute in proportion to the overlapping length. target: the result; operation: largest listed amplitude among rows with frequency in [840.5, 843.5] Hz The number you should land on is 2.356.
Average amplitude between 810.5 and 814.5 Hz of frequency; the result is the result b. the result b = 2.17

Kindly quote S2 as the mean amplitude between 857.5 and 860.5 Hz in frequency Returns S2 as 2.28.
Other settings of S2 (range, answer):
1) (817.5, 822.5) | 2.3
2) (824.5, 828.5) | 2.41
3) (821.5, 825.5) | 2.26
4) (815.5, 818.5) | 2.25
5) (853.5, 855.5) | 2.43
